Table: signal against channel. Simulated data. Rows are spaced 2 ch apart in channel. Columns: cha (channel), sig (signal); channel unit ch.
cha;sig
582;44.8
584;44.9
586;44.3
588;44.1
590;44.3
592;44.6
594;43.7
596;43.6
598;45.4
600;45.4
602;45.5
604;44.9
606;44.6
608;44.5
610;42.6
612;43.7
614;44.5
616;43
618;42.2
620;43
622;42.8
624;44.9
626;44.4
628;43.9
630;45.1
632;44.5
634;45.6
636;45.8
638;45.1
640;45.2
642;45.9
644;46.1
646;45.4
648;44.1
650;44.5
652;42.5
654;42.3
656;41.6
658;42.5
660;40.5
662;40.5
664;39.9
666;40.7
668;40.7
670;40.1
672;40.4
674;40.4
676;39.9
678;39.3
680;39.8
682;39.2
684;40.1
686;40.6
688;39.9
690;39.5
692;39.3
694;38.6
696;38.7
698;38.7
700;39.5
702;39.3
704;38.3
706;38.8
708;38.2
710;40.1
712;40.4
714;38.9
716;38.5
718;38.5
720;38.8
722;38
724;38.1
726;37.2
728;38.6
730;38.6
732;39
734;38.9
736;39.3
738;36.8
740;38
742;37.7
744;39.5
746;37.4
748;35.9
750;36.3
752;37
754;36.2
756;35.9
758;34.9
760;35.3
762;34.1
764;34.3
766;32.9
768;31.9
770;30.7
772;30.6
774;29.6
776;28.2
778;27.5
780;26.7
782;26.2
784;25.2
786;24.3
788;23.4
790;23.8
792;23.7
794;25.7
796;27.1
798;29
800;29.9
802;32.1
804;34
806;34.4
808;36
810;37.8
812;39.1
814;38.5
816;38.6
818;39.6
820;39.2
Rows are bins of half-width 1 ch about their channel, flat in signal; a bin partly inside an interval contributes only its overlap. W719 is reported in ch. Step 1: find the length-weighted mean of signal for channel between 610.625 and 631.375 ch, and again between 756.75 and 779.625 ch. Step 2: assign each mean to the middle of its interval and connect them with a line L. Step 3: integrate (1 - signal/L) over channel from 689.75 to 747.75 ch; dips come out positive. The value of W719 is -4.7 ch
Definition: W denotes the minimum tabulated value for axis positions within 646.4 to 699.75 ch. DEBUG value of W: 38.6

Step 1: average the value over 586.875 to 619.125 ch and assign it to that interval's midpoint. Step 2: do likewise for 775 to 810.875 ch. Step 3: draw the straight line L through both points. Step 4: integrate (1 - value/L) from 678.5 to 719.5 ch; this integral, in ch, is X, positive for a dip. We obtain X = -3.4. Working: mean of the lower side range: 44.2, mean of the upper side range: 28.6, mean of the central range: 39.2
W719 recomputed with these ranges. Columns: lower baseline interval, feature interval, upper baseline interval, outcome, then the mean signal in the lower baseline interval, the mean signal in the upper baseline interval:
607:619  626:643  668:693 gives -1.1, 43.4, 39.9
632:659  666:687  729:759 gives 1.0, 44.4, 37.4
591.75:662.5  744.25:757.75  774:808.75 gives -1.9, 44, 28.1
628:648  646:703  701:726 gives 2.1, 45.3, 38.8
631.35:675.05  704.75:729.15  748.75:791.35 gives -1.6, 42.9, 30.7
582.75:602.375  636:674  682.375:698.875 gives -1.3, 44.6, 39.4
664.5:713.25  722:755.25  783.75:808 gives -3.4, 39.6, 28.1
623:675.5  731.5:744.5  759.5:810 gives -1.6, 43.1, 29.6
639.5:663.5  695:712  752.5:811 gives -0.4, 43.3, 30.4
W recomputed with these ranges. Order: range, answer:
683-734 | 37.2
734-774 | 29.6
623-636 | 43.9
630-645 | 44.5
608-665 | 39.9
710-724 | 38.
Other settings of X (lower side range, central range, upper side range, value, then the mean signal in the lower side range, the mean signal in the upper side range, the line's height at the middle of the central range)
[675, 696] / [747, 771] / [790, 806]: -1.51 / 39.6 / 28.8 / 32.6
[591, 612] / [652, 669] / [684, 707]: 0.00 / 44.4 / 39.2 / 41.2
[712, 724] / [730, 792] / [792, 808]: 2.84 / 38.7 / 30.3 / 34.3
